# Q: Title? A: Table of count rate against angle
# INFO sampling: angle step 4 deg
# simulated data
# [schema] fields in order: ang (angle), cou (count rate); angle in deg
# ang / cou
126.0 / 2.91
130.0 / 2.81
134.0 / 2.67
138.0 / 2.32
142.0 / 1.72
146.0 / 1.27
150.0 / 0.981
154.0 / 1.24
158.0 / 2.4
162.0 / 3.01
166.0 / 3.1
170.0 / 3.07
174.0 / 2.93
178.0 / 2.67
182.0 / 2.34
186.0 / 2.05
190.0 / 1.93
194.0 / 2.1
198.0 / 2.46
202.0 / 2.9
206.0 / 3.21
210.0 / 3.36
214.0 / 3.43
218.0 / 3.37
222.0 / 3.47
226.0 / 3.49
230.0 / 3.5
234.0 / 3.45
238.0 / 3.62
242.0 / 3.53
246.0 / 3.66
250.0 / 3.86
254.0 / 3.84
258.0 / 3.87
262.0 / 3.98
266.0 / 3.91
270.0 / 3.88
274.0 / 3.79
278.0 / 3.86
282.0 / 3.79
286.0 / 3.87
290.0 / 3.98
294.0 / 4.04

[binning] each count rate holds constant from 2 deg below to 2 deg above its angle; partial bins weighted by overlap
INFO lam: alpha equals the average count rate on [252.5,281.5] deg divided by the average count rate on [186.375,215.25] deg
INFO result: 1.4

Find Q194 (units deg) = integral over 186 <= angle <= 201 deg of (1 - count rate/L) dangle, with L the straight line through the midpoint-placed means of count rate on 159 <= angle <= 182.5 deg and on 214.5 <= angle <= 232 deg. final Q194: 4.5 deg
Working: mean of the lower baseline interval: 2.87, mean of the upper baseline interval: 3.46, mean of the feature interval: 2.2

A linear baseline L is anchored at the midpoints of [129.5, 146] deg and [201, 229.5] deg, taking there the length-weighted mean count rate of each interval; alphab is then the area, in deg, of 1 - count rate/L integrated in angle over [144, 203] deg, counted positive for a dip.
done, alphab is 9.8 deg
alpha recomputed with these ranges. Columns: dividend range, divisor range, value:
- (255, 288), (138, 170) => 1.88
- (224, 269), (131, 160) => 2.02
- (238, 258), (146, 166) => 1.90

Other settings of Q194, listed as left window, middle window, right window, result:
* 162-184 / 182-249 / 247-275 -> 5.5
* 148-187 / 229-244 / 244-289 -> -0.5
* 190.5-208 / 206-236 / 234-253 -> -3.0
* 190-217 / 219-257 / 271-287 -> -3.5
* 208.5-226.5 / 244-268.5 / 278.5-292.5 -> -1.1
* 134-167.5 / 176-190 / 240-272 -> 1.5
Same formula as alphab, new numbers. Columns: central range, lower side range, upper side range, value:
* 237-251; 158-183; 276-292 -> -0.6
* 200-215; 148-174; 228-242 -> -0.6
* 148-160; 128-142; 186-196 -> 4.0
